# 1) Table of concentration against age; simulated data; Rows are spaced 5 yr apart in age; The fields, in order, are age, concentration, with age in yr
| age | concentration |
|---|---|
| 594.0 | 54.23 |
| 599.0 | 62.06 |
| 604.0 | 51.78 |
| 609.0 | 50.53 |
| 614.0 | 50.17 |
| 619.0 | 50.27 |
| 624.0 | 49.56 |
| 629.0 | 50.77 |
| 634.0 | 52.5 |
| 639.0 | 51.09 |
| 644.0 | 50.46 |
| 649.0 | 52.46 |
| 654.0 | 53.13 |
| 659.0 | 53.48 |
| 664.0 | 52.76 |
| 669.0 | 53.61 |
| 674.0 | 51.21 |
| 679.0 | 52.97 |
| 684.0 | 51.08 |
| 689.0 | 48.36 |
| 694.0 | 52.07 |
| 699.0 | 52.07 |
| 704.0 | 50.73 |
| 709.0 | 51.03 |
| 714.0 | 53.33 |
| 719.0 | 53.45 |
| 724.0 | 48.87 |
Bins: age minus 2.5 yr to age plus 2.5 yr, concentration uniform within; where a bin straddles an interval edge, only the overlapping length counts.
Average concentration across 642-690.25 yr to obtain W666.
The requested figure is 52.1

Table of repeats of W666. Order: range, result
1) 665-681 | 52.6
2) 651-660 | 53.2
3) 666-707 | 51.5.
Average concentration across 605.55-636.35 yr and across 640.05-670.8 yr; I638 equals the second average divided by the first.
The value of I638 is 1.04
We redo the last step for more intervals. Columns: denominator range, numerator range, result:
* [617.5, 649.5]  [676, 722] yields 1.01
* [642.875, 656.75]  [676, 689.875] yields 0.98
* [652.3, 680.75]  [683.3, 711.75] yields 0.96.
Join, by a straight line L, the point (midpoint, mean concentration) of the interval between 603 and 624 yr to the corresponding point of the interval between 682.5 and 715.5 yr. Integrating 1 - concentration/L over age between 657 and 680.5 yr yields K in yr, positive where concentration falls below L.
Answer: -0.9 yr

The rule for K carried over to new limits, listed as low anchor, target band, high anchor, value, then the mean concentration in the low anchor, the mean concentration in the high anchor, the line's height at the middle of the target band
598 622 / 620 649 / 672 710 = 0.6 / 52.3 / 51.2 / 52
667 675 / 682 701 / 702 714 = 0.4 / 52.6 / 51.4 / 51.9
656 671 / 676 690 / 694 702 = 0.4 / 53.3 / 52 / 52.5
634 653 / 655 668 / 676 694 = -0.5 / 51.6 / 51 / 51.4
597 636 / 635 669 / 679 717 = -0.4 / 52.1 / 51.4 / 51.8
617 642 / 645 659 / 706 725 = -0.4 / 50.8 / 51.9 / 51.1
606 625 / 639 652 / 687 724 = -0.2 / 50.2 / 51.4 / 50.6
